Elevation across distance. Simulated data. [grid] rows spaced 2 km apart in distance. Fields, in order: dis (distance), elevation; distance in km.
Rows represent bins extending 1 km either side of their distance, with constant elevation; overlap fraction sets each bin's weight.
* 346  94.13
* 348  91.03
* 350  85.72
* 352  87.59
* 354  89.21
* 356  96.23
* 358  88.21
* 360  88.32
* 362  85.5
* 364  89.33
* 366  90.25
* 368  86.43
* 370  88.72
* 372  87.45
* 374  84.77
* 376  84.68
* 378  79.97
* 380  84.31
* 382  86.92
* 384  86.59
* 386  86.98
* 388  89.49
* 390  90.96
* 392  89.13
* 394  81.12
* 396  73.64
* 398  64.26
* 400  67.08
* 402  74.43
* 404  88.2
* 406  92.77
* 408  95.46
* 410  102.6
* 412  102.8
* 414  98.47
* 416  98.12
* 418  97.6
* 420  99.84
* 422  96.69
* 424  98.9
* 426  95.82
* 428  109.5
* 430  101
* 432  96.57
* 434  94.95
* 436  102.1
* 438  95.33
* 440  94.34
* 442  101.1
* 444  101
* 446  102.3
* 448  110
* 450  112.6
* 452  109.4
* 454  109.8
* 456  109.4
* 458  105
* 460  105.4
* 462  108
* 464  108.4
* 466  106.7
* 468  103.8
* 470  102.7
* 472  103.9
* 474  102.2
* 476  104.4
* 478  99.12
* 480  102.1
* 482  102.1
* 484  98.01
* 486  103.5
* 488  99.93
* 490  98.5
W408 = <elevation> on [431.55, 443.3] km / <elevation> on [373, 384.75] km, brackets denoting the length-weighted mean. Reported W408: 1.15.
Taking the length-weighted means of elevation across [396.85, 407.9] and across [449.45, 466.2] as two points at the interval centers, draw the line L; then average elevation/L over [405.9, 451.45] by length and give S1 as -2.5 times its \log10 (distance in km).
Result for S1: -0.09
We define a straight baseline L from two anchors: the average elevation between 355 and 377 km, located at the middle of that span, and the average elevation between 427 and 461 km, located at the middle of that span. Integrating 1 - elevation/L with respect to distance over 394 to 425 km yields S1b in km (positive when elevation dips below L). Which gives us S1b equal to 2.3 km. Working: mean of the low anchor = 88.2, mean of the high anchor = 104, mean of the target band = 89.8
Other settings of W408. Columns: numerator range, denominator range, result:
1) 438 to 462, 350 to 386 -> 1.21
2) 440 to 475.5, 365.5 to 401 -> 1.27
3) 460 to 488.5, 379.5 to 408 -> 1.25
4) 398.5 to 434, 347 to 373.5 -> 1.07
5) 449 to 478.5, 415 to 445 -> 1.07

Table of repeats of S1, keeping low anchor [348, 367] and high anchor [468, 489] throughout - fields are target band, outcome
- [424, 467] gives -0.06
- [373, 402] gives 0.13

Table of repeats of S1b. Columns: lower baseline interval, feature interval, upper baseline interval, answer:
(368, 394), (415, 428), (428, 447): -0.4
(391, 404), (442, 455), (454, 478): -1.2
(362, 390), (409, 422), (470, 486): -1.0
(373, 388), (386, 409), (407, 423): 2.3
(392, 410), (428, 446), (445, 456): 0.4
